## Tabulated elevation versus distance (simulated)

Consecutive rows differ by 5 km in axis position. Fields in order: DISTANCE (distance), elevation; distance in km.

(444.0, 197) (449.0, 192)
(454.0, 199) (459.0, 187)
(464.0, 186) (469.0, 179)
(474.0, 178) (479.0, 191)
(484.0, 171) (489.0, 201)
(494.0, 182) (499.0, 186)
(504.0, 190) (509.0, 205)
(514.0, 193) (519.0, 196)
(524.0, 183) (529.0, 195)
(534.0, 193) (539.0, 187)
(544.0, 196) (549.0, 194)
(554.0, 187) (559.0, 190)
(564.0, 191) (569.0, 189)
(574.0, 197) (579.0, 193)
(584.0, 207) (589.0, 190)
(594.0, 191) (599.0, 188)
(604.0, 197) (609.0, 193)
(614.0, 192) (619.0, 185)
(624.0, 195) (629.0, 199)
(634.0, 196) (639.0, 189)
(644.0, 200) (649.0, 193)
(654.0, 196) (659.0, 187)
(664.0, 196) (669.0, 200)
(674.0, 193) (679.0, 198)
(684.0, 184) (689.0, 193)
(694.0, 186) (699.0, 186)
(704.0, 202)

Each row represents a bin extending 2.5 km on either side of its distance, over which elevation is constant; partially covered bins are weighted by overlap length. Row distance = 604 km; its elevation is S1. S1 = 197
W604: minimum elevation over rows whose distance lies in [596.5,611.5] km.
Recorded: 188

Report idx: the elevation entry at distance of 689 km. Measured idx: 193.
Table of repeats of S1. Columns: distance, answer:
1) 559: 190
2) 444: 197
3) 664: 196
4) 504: 190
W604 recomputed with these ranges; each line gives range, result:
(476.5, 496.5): 171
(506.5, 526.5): 183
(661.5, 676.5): 193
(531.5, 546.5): 187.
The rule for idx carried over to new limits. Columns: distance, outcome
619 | 185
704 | 202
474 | 178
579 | 193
